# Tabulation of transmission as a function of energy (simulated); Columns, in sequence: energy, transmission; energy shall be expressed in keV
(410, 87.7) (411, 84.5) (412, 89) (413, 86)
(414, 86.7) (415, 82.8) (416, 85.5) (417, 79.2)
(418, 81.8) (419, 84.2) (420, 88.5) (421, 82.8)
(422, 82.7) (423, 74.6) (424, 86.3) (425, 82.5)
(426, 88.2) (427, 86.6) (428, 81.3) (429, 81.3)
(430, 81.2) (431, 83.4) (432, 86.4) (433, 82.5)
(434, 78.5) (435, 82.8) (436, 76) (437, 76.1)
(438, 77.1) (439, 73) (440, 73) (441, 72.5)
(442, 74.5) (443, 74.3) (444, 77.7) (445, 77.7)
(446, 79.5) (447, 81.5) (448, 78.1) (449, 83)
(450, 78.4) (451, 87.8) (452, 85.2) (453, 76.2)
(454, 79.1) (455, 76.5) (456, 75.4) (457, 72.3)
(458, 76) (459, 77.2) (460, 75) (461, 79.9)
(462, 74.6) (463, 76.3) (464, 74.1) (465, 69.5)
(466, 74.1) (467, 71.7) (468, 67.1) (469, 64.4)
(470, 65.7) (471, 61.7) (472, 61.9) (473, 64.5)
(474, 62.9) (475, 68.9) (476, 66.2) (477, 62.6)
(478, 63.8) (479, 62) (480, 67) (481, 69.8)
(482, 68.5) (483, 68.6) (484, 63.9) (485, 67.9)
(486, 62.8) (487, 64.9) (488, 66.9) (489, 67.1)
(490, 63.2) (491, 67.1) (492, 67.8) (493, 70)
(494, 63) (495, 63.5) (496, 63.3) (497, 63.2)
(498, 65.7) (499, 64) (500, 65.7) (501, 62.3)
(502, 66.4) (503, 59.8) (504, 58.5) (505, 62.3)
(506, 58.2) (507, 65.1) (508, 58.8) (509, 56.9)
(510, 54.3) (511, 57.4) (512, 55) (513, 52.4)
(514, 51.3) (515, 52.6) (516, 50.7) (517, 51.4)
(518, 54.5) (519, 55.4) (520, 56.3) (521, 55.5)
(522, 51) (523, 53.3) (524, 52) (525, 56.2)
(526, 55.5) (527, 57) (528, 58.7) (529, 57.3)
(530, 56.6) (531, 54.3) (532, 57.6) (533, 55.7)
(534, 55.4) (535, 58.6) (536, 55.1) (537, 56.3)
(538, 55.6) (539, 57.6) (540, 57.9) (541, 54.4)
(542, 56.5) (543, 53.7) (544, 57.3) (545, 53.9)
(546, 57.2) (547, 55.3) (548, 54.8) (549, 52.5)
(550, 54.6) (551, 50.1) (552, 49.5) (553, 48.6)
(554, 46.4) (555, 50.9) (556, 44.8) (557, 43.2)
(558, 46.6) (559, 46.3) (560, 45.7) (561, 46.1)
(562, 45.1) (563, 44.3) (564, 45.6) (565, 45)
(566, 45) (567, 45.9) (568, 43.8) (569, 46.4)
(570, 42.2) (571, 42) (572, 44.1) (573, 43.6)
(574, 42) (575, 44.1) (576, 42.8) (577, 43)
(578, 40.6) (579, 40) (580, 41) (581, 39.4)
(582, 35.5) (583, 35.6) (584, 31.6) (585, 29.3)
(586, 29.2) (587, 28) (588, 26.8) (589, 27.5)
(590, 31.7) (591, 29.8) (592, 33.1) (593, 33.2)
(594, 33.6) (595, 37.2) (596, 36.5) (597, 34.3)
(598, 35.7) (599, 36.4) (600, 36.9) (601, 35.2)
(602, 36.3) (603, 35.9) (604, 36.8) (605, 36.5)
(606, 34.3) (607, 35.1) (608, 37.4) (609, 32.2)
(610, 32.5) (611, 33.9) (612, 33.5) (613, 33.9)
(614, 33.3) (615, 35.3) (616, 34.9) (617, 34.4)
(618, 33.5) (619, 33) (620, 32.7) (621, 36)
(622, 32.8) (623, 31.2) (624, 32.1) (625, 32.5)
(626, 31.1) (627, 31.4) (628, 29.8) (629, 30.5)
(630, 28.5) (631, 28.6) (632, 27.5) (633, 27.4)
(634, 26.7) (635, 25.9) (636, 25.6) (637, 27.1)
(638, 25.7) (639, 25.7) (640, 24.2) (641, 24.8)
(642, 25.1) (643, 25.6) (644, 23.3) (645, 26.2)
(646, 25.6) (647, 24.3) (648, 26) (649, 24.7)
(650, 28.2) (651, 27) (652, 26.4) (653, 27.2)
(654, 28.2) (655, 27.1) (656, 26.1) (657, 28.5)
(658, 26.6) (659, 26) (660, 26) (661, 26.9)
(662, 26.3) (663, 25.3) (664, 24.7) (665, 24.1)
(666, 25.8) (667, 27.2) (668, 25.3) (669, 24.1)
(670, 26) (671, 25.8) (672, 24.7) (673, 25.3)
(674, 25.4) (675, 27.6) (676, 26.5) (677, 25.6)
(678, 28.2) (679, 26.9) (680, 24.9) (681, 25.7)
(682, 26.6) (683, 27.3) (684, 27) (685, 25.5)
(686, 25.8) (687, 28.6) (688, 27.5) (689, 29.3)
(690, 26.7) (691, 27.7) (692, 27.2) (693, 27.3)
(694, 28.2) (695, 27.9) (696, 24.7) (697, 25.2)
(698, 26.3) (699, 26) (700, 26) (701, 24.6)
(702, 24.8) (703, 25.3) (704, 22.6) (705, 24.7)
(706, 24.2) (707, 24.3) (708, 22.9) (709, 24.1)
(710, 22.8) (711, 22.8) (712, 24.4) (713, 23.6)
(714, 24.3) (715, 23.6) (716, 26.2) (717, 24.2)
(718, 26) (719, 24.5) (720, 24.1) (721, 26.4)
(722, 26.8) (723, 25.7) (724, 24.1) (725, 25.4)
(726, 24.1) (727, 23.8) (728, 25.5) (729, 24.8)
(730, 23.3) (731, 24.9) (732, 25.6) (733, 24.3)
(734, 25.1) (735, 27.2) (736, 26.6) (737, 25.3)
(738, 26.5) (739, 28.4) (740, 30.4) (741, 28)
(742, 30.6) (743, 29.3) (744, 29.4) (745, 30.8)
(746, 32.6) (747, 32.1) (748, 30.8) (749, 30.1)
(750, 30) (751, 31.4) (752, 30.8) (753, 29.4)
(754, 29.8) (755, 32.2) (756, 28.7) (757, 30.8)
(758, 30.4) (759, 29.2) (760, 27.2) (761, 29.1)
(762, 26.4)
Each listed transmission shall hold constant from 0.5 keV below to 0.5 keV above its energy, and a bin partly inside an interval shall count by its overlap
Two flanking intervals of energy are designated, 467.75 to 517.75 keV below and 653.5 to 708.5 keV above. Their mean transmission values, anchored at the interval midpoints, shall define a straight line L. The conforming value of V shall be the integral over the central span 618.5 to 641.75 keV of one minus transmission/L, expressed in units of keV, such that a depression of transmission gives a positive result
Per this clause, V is 4.45 keV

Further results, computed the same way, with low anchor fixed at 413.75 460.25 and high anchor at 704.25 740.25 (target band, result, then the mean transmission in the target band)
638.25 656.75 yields 6.3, 25.9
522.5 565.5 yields 5.0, 52.5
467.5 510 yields 3.5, 64.3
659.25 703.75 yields 8.8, 26.2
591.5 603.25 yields 3.3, 35.3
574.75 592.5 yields 5.8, 34.8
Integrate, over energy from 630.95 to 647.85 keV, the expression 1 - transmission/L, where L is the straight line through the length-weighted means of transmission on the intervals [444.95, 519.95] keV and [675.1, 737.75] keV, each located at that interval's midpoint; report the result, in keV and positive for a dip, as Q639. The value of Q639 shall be 5.4 keV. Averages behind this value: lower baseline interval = 66.8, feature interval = 25.8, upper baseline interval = 25.5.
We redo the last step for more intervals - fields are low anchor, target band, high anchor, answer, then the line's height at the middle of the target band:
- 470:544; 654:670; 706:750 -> 4.5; 36.3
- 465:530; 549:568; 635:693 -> 0.7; 48.6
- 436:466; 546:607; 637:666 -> 6.1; 45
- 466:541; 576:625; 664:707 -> 8.9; 42.2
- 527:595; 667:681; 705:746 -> 2.7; 32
